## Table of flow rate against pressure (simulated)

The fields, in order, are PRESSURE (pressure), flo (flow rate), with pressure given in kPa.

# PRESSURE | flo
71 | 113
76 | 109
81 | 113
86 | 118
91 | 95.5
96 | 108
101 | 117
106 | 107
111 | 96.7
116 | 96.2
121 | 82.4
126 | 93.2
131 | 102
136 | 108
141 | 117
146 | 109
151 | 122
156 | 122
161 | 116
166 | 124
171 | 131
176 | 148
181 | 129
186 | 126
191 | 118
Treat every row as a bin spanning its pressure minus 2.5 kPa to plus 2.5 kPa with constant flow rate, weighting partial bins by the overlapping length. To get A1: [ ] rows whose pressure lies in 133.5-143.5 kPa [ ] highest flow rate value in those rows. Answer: 117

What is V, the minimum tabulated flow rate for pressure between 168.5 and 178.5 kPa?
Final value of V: 131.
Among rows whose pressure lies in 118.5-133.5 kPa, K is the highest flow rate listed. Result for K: 102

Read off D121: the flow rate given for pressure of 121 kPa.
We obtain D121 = 82.4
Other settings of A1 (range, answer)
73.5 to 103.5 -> 118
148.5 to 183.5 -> 148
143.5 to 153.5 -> 122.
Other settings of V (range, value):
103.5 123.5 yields 82.4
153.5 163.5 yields 116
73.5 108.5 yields 95.5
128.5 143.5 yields 102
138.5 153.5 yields 109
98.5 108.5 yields 107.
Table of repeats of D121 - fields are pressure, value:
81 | 113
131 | 102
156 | 122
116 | 96.2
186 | 126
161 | 116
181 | 129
